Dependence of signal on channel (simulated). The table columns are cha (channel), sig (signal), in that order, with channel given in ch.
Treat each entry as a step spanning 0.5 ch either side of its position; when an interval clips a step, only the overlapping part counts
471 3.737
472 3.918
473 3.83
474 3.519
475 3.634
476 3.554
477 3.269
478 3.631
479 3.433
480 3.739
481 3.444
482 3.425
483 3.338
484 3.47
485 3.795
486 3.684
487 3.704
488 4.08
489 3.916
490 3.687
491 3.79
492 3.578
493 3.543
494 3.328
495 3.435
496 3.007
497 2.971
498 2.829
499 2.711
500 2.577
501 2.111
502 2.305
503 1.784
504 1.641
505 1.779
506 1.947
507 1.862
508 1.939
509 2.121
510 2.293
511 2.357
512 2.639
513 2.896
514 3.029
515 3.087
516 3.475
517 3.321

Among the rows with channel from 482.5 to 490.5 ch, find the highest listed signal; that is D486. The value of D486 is 4.08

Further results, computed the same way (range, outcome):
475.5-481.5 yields 3.739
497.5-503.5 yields 2.829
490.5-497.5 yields 3.79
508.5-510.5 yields 2.293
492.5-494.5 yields 3.543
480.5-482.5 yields 3.444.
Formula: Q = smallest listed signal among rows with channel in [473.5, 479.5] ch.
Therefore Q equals 3.269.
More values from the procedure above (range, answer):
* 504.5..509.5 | 1.779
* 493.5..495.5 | 3.328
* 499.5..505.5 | 1.641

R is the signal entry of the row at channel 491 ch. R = 3.79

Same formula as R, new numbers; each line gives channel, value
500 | 2.577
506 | 1.947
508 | 1.939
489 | 3.916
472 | 3.918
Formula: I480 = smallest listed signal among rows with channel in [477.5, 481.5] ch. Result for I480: 3.433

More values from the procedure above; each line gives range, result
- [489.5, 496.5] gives 3.007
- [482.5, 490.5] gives 3.338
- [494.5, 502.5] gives 2.111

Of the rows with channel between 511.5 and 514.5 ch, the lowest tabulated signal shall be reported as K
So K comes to 2.639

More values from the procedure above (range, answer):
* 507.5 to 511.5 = 1.939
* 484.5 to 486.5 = 3.684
